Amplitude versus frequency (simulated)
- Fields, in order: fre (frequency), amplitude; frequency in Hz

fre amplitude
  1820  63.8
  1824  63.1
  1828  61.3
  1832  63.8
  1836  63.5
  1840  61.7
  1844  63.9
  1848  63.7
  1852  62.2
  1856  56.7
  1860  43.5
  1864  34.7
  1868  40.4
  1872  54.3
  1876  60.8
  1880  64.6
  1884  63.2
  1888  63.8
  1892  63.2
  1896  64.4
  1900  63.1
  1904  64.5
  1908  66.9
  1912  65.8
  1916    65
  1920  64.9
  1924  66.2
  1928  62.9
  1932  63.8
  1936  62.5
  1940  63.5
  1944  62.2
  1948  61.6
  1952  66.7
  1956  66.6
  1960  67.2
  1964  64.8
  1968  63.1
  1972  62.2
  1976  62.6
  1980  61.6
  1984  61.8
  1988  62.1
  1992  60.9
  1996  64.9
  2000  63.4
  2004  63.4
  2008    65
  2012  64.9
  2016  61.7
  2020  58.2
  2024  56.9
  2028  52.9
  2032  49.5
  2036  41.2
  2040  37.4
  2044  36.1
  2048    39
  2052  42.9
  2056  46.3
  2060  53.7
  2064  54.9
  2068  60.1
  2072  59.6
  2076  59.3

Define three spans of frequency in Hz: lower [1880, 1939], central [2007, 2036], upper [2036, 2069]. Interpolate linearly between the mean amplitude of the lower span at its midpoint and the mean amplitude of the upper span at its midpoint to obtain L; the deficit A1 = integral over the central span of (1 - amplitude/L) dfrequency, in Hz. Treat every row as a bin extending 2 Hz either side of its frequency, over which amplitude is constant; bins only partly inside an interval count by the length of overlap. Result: -4.3 Hz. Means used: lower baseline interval 64.3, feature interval 57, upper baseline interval 45.6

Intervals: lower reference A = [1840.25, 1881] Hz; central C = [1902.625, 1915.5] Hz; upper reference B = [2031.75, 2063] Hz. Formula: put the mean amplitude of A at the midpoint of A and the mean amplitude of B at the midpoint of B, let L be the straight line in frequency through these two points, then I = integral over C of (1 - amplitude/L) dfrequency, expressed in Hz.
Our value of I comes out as -3.5 Hz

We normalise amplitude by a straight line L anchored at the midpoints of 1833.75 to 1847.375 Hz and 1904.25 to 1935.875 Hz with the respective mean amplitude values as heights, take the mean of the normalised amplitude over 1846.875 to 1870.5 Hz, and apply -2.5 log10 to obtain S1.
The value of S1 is 0.26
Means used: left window 63.1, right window 64.9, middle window 49.8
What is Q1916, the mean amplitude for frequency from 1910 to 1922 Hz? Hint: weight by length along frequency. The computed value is 65.2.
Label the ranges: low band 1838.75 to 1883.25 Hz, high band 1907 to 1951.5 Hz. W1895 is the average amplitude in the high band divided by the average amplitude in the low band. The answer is 1.16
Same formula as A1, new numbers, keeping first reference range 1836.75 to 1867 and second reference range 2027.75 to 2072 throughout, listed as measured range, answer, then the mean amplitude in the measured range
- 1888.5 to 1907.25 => -3.8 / 64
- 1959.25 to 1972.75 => -3.7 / 64.3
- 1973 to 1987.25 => -3.5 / 62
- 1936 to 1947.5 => -2.5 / 62.6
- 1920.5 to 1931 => -2.5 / 64.5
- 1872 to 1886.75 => -2.1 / 61.8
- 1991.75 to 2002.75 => -3.2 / 63.4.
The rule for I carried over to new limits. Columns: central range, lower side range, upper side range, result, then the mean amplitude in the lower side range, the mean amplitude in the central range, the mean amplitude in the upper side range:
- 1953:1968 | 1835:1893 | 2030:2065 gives -4.6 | 57.1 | 65.8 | 44.3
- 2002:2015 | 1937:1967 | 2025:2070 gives -2.4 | 64.5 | 64.2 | 47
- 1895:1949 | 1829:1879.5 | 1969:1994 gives -4.5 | 56.1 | 64.1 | 61.9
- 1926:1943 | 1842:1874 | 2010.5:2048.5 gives -3.9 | 52.4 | 63.1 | 50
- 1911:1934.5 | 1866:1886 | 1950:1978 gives -1.4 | 56.7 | 64.7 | 64.7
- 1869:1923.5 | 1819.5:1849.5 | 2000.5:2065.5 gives -3.3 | 63.1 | 63.1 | 51.7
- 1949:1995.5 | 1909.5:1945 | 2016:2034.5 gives -2.9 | 64.2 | 63.6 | 54.8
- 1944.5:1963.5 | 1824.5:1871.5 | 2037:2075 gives -4.9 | 56.1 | 65.2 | 47.9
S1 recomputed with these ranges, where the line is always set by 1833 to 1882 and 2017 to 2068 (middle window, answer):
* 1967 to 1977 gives -0.219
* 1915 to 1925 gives -0.220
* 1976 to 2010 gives -0.243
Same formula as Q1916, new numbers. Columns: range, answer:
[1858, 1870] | 39.5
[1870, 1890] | 61.3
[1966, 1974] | 62.7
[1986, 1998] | 62.6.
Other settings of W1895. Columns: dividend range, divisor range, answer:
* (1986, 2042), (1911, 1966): 0.89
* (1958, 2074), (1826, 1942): 0.93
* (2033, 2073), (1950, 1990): 0.73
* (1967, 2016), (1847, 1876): 1.23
